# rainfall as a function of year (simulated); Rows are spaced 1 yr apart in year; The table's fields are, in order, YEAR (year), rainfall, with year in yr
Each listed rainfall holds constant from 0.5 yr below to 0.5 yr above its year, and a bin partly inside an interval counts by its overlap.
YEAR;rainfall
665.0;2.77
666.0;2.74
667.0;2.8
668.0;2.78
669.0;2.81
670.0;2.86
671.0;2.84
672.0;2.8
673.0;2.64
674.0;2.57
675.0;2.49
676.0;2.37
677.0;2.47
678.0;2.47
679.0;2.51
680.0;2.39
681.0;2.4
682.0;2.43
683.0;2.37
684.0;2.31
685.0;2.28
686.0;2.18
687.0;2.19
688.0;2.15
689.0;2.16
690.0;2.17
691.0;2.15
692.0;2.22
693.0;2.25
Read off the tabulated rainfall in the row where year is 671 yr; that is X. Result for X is 2.84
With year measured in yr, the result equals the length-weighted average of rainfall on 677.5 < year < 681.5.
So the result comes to 2.44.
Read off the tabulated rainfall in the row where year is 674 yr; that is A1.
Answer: 2.57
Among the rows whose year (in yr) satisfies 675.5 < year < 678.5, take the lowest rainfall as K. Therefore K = 2.37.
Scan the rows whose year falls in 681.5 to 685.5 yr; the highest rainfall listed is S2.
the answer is 2.43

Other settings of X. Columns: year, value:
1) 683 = 2.37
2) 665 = 2.77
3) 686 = 2.18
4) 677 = 2.47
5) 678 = 2.47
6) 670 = 2.86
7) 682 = 2.43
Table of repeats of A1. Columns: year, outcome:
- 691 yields 2.15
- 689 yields 2.16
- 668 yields 2.78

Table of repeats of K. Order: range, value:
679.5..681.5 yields 2.39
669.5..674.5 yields 2.57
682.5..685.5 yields 2.28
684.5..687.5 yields 2.18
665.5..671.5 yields 2.74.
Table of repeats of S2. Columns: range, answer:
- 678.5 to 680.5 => 2.51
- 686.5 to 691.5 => 2.19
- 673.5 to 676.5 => 2.57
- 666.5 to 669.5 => 2.81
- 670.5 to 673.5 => 2.84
